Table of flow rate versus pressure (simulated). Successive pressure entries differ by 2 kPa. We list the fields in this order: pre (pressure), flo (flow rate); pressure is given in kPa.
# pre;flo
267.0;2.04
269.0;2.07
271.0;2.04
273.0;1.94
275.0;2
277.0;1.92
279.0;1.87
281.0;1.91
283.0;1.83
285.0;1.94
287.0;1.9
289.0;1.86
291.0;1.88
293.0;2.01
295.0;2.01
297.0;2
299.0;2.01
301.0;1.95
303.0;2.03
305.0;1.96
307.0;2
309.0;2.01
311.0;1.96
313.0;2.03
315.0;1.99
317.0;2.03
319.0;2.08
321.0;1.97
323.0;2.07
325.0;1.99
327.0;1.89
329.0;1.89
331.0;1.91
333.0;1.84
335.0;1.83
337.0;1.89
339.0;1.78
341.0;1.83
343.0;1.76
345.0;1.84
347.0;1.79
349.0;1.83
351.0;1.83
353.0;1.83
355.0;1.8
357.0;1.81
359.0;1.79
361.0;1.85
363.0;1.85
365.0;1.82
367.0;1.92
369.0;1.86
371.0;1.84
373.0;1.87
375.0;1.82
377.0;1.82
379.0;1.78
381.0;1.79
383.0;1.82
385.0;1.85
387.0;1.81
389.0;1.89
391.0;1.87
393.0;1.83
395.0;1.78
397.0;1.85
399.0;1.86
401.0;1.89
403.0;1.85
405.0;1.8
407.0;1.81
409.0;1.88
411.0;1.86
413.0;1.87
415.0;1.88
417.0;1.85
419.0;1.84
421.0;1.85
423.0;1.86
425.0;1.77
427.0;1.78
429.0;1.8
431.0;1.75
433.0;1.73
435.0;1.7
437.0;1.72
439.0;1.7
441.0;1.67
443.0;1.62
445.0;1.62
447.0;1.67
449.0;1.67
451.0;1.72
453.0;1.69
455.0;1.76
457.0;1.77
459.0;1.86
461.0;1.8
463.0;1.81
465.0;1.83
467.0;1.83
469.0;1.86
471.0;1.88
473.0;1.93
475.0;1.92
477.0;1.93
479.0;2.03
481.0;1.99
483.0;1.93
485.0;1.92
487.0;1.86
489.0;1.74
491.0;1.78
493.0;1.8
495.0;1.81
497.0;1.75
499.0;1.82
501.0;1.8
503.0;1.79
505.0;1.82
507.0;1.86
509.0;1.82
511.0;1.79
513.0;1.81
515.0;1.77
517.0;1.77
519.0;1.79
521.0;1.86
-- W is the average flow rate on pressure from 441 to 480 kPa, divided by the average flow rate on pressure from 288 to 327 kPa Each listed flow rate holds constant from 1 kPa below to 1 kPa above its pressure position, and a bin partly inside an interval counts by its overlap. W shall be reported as 0.9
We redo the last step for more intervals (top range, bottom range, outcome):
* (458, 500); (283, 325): 0.94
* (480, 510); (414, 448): 1.05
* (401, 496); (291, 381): 0.95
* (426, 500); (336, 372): 0.98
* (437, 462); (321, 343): 0.91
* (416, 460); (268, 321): 0.89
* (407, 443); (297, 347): 0.92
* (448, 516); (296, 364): 0.96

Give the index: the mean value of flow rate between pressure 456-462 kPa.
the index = 1.81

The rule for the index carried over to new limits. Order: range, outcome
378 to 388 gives 1.81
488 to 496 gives 1.78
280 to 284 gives 1.87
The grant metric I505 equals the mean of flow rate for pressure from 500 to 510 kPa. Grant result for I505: 1.82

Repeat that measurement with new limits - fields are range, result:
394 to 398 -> 1.81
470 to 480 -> 1.94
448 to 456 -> 1.71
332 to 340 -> 1.83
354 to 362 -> 1.81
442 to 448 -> 1.64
